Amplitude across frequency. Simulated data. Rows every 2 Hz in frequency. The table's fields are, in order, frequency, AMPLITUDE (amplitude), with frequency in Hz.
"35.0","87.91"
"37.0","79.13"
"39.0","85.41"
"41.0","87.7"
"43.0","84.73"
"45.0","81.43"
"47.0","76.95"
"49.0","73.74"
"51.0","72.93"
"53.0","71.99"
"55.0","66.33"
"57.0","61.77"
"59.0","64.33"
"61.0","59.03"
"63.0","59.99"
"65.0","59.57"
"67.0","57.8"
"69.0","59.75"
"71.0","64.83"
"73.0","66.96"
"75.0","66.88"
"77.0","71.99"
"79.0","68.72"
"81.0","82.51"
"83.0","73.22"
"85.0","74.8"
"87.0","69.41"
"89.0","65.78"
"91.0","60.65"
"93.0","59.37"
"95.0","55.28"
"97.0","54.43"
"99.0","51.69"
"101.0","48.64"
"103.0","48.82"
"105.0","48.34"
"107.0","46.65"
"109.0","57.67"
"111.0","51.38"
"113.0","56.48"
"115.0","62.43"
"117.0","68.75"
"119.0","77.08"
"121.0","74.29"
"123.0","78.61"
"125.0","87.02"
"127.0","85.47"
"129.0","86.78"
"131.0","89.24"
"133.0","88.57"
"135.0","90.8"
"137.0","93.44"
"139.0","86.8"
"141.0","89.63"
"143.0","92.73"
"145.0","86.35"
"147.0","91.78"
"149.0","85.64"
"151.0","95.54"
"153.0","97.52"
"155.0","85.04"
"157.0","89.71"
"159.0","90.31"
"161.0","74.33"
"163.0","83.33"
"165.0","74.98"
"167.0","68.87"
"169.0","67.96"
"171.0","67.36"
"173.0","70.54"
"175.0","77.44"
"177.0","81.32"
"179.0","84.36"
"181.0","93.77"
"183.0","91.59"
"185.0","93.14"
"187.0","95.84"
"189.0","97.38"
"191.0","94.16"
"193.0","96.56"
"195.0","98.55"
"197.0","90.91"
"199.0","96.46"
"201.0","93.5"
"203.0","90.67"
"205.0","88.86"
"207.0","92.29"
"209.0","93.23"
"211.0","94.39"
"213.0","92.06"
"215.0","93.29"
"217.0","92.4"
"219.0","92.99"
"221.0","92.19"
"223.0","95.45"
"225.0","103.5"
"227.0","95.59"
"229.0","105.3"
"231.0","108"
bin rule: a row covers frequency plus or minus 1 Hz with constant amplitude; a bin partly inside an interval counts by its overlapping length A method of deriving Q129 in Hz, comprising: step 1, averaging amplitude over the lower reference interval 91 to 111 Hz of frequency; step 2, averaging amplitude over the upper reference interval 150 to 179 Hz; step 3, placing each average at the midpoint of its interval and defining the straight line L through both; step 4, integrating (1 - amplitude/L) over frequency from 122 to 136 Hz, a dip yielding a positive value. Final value -4.7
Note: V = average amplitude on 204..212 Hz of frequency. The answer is 92.2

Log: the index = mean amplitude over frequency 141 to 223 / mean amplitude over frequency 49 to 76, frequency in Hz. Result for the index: 1.37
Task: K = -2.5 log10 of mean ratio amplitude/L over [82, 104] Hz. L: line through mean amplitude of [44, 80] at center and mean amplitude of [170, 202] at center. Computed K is 0.20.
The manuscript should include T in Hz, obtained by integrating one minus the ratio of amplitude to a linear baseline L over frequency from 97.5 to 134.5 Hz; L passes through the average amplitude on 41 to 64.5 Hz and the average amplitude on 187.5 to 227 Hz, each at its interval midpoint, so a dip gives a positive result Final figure 6.2 Hz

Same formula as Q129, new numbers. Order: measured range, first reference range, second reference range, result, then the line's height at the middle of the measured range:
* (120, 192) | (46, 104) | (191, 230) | -2.96 Hz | 82.5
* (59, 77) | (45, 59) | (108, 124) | 1.83 Hz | 69.7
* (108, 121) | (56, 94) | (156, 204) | 1.80 Hz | 73.3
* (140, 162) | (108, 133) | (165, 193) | -2.86 Hz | 78.8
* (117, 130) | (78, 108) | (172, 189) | -2.02 Hz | 69.7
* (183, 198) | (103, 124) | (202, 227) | -1.59 Hz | 85.9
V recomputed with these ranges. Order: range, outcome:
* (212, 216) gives 92.7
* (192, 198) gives 95.3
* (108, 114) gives 55.2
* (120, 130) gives 82.4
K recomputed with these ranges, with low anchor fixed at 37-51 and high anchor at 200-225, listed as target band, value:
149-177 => 0.11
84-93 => 0.25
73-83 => 0.16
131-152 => -0.03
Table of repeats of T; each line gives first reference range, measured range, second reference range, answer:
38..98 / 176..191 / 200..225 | -0.5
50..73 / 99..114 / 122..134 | 5.3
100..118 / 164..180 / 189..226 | 1.1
